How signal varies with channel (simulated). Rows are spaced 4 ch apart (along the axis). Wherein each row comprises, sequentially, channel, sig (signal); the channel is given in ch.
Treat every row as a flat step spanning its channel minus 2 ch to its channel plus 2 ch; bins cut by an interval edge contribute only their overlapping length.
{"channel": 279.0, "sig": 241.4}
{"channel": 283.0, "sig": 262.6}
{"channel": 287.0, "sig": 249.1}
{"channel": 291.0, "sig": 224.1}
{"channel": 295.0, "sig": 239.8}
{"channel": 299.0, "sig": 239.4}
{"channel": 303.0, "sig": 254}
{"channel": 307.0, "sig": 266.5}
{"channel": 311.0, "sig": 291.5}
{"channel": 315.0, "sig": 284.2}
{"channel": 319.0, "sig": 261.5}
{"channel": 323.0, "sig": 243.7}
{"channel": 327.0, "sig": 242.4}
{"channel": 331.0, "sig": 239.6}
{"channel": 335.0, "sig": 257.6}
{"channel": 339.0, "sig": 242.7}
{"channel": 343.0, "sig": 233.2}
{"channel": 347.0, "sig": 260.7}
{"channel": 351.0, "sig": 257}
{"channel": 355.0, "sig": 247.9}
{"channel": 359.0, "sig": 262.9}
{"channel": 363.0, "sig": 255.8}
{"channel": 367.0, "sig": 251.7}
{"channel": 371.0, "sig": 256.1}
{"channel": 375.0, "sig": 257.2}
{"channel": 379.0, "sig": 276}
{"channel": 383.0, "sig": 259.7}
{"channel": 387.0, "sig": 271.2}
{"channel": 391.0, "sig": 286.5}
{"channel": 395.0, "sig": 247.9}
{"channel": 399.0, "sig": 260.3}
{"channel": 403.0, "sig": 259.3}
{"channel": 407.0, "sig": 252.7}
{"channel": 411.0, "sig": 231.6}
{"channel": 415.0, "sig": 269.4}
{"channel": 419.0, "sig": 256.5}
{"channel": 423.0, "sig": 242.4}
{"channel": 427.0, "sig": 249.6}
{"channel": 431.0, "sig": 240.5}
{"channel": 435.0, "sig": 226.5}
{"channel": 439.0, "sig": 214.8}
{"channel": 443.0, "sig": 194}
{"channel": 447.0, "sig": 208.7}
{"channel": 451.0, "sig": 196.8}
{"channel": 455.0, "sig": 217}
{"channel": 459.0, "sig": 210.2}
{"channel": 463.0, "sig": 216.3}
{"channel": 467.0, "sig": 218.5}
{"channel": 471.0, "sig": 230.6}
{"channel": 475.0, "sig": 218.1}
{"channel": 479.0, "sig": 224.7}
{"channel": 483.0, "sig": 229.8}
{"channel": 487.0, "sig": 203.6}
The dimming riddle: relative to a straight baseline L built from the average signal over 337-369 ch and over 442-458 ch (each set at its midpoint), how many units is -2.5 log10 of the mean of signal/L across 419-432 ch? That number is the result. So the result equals -0.138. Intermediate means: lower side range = 251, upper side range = 205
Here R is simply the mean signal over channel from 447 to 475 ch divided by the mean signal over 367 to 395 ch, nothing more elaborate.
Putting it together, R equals 0.8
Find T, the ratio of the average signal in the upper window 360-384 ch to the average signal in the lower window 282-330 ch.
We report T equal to 1.02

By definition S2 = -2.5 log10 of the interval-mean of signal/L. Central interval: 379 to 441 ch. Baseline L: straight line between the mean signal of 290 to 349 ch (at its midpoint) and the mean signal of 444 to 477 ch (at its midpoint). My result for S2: -0.109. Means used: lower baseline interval 253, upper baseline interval 214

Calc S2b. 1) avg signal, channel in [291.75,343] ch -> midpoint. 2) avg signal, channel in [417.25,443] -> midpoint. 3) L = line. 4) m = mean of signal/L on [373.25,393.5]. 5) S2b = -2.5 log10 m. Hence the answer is -0.12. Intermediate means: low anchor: 254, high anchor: 235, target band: 270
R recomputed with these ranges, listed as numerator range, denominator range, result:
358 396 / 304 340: 1.01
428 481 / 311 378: 0.85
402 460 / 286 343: 0.92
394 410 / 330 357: 1.02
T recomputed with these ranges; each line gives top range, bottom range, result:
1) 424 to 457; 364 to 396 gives 0.83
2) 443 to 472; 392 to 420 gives 0.83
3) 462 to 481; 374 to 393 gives 0.82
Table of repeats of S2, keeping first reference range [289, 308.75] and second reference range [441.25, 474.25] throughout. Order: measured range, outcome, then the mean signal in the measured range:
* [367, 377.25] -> -0.12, 256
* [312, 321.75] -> -0.13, 273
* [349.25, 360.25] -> -0.10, 255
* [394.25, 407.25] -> -0.15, 256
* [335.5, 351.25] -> -0.06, 248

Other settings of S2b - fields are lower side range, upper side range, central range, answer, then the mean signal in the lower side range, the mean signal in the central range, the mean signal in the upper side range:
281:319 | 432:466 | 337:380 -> -0.07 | 257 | 254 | 212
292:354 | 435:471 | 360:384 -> -0.10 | 254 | 260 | 212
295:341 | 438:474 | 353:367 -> -0.05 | 256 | 255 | 212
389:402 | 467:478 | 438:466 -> 0.13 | 264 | 208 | 223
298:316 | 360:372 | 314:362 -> 0.04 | 268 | 252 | 255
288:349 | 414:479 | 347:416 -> -0.09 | 252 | 259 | 225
